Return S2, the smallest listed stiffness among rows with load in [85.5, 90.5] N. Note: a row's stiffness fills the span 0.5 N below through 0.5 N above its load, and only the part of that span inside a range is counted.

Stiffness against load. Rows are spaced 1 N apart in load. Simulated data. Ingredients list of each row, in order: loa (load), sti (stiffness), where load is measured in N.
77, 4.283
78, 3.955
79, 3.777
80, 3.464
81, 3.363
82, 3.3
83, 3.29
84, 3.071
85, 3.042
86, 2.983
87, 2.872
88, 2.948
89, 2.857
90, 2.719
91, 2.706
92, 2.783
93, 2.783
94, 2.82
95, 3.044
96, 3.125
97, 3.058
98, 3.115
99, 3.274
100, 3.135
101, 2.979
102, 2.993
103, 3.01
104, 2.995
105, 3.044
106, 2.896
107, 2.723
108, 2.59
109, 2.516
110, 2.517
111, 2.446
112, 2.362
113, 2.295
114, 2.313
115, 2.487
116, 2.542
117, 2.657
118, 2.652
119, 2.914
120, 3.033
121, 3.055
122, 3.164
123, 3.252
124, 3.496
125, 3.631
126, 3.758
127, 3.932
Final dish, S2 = 2.719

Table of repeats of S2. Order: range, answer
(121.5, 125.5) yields 3.164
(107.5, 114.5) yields 2.295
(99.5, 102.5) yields 2.979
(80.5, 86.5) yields 2.983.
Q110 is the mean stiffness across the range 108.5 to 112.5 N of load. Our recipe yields 2.46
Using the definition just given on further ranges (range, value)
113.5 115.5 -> 2.4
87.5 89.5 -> 2.9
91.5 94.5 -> 2.8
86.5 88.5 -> 2.91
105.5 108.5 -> 2.74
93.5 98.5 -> 3.03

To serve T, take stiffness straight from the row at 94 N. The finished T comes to 2.82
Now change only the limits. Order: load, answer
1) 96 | 3.125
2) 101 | 2.979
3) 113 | 2.295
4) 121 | 3.055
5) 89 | 2.857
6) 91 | 2.706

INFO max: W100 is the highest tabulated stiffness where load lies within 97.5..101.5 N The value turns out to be 3.274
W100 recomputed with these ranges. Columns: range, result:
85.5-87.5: 2.983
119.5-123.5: 3.252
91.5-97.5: 3.125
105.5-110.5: 2.896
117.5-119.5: 2.914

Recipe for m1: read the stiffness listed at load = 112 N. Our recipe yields 2.362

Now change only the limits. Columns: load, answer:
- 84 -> 3.071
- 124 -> 3.496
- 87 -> 2.872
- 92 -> 2.783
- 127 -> 3.932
